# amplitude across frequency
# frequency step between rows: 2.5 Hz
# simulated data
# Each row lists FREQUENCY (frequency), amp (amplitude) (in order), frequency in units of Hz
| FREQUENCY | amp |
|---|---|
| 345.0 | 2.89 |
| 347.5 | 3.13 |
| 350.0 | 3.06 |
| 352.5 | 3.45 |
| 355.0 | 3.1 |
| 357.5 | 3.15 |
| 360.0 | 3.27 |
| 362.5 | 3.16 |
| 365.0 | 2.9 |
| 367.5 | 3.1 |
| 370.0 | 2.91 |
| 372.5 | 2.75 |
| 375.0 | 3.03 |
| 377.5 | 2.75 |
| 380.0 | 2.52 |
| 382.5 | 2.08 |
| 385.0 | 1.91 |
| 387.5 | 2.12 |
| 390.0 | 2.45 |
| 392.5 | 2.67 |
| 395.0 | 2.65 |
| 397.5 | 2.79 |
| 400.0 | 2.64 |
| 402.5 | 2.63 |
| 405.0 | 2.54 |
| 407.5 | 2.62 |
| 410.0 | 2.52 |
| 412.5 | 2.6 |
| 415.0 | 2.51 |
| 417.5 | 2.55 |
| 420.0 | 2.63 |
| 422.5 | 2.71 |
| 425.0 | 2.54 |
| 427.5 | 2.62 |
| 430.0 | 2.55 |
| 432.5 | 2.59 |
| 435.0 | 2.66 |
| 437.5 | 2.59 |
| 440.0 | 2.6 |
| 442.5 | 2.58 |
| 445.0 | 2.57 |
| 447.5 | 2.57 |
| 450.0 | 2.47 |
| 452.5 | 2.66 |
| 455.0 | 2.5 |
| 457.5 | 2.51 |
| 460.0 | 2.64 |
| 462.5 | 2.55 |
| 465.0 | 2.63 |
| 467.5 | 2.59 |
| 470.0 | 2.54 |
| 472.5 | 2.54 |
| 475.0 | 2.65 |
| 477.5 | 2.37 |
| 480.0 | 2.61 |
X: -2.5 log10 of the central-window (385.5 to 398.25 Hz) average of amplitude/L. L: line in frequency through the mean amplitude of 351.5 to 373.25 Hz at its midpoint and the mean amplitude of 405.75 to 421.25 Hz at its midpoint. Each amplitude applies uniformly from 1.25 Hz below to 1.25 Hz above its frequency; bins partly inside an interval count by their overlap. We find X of 0.12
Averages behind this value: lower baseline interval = 3.09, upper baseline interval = 2.57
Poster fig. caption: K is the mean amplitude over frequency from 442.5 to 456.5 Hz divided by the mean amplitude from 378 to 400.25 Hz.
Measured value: 1.05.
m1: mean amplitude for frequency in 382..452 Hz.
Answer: 2.54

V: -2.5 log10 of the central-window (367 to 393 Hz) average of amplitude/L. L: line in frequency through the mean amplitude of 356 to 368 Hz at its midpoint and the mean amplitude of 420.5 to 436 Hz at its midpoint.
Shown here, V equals 0.17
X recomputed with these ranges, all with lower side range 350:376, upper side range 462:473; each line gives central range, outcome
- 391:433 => 0.09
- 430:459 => 0.05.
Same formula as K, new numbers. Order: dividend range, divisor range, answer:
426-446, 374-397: 1.05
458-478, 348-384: 0.87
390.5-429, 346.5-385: 0.89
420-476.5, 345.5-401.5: 0.92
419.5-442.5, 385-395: 1.10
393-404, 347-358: 0.84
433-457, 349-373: 0.83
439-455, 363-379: 0.88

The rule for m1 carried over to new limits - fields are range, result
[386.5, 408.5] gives 2.57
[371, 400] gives 2.53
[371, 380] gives 2.8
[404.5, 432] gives 2.58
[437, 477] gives 2.57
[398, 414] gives 2.6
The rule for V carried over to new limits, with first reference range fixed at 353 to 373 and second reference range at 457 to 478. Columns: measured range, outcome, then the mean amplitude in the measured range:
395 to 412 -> 0.10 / 2.62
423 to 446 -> 0.05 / 2.59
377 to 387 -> 0.30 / 2.27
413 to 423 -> 0.09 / 2.59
